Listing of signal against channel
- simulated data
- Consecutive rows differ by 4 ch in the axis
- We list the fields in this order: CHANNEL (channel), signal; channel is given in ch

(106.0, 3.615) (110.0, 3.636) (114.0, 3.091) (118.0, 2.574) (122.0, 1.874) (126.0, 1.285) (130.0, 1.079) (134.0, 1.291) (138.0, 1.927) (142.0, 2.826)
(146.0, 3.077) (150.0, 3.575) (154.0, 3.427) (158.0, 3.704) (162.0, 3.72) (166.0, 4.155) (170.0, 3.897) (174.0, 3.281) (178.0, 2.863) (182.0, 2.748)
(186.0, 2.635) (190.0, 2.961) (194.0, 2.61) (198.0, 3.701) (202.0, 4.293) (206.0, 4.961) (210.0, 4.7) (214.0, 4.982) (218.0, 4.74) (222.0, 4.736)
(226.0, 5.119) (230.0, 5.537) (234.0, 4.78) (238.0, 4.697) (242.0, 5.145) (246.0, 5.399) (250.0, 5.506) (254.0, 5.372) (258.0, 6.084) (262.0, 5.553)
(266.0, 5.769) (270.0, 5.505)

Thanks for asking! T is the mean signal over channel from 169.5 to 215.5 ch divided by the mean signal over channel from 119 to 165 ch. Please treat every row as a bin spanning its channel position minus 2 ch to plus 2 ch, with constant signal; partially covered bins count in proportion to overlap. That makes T 1.4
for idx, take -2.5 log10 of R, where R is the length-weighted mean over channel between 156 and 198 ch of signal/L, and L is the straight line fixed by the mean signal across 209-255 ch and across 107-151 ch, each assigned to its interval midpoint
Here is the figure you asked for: 0.09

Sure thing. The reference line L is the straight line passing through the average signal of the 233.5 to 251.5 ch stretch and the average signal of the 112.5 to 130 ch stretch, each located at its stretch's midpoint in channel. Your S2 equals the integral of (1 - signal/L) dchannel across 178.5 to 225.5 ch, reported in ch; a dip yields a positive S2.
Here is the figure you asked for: 2.6 ch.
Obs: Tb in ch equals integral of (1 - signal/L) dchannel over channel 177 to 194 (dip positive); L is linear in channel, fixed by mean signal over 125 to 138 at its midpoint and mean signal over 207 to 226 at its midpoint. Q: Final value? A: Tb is 3.7 ch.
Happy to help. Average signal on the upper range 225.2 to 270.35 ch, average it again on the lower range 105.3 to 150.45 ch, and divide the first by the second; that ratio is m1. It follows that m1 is 2.22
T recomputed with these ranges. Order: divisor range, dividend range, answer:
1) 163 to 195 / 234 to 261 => 1.68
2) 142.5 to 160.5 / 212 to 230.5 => 1.46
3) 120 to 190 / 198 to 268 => 1.83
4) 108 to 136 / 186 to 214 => 1.82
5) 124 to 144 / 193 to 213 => 2.48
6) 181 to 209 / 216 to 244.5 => 1.43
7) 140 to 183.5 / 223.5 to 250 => 1.51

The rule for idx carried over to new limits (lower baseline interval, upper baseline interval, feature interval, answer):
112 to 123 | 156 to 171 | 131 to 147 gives 0.435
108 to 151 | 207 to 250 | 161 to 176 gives -0.115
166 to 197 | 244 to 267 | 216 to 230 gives -0.103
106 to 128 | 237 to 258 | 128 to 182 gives 0.156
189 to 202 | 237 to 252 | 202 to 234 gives -0.182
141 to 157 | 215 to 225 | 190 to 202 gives 0.283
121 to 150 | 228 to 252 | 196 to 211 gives -0.079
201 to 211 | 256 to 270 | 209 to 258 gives 0.020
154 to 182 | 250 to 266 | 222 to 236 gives -0.025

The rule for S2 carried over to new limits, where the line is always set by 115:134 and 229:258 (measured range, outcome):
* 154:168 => -4.92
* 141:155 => -4.66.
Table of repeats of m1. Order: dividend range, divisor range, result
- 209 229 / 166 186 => 1.51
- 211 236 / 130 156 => 1.94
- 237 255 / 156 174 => 1.38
